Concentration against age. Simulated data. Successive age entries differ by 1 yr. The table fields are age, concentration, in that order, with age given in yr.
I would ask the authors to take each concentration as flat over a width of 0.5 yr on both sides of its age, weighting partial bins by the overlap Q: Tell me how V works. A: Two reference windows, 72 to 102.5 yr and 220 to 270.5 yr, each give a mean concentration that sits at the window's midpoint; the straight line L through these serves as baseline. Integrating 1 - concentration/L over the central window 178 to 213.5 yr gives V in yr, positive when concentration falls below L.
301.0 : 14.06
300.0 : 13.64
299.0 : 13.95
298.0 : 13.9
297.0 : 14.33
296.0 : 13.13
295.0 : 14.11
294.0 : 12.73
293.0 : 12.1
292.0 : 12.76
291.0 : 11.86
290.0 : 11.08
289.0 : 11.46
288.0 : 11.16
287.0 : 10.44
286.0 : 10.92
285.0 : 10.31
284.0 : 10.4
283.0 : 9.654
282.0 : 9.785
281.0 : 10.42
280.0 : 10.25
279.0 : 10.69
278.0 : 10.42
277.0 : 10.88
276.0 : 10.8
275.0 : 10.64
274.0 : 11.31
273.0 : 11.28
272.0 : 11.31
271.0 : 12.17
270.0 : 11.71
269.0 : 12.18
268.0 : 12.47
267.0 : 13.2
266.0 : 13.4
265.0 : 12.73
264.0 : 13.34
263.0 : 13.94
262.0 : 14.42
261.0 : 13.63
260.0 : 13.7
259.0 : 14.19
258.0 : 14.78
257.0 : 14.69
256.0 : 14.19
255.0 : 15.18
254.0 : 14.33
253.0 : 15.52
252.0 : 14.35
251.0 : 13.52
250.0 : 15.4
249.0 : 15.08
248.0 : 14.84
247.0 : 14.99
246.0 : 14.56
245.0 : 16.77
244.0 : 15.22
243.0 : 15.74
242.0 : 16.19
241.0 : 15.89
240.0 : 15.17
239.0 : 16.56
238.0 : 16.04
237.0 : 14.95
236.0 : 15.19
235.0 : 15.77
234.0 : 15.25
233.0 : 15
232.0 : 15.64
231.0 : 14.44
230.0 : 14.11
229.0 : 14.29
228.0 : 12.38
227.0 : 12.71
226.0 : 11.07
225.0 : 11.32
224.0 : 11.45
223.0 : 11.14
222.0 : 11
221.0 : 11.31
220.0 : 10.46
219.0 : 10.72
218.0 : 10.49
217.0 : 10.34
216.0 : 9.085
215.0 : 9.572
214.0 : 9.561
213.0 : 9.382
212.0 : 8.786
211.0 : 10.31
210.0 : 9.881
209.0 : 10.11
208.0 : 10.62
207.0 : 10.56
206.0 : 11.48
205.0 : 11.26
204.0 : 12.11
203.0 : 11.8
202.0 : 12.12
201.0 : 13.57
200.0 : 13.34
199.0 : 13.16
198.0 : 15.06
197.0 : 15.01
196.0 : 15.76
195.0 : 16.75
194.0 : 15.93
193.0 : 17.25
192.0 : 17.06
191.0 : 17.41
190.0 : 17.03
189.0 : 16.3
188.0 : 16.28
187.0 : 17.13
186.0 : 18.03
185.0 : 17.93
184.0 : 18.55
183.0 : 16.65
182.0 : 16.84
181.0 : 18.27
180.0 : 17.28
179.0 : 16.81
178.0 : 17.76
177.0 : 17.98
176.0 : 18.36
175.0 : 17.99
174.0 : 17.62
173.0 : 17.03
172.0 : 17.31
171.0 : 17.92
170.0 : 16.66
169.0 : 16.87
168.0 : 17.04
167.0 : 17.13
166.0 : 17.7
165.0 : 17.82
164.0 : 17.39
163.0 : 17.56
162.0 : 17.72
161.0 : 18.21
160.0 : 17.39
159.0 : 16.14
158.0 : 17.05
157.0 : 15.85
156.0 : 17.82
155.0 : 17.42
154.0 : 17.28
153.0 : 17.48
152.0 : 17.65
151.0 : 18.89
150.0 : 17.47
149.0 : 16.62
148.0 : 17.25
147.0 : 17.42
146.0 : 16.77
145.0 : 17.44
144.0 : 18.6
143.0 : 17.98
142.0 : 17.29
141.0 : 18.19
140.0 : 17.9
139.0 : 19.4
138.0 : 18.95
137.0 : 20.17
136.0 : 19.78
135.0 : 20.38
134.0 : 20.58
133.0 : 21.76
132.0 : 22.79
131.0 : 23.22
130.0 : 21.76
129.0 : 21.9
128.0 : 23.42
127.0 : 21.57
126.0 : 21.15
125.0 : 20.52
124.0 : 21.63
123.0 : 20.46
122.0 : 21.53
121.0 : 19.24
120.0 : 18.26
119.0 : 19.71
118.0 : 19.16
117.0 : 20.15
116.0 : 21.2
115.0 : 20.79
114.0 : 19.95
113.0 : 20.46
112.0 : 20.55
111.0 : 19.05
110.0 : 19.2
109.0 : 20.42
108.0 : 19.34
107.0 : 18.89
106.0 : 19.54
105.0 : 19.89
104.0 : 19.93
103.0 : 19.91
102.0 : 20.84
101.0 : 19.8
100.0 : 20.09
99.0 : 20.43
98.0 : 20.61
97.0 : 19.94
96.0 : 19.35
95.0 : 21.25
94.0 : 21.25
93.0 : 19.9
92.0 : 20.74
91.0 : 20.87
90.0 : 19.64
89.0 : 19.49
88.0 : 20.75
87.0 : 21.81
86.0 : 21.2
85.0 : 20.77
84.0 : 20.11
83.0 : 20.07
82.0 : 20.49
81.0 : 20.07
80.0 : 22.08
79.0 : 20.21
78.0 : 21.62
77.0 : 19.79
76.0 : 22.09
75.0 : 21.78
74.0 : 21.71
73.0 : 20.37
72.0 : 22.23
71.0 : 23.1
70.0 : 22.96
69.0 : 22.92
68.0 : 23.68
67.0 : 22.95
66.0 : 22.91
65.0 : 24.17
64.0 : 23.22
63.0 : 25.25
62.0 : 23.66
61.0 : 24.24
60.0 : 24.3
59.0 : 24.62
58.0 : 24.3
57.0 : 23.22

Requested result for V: 3.74 yr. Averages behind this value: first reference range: 20.7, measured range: 14.5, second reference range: 14.1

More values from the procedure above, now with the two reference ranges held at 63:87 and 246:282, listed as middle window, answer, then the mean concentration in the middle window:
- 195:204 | 1.2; 13.8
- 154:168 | 0.4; 17.3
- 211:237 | 4.8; 12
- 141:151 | 0.5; 17.5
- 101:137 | -1.4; 20.5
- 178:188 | -0.4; 17.5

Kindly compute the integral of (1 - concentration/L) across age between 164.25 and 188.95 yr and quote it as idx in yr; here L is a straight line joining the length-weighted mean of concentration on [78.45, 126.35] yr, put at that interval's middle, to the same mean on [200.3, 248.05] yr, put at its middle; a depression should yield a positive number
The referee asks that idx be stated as -2.8 yr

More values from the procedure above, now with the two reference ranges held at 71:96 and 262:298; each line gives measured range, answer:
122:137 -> -2.2 yr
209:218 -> 3.1 yr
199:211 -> 2.9 yr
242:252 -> -1.4 yr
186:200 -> -0.3 yr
